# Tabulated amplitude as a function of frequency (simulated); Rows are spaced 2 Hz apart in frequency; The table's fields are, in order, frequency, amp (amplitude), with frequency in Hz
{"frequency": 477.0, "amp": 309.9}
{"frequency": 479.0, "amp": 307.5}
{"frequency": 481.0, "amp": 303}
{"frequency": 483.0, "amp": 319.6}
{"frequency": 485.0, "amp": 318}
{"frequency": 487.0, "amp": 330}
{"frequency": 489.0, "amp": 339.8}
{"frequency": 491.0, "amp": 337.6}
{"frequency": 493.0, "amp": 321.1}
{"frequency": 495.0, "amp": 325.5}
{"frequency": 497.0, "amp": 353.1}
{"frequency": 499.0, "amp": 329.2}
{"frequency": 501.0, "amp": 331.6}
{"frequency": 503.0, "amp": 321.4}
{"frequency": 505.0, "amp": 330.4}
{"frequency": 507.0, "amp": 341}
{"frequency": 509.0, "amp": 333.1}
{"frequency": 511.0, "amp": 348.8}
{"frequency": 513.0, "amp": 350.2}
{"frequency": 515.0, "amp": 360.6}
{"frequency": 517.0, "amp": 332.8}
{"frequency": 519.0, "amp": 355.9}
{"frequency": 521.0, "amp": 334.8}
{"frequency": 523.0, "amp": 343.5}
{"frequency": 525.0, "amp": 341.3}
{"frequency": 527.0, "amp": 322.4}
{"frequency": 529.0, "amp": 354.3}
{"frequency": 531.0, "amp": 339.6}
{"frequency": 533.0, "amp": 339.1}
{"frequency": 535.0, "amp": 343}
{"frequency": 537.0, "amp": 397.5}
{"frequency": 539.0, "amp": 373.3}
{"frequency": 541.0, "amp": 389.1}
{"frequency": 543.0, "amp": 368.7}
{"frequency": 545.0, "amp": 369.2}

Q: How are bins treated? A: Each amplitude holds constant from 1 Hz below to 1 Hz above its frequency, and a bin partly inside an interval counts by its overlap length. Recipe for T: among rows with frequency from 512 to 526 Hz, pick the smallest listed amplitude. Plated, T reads 332.8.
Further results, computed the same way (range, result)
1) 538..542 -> 373.3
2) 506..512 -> 333.1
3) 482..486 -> 318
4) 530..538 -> 339.1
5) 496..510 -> 321.4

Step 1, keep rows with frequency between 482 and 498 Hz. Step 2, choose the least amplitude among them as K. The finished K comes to 318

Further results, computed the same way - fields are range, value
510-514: 348.8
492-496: 321.1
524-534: 322.4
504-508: 330.4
